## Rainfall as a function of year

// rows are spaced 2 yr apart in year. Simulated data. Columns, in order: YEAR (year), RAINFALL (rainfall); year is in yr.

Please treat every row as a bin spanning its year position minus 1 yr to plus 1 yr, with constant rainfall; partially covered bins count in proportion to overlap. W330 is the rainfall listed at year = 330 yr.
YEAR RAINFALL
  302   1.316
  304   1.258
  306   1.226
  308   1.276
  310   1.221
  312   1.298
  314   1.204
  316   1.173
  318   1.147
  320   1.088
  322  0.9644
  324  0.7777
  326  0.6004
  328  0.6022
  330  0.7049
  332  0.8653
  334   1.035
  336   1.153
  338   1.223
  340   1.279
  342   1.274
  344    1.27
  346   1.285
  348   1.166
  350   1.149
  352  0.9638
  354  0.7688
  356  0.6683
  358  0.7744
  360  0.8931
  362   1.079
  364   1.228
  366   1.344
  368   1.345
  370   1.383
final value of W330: 0.7049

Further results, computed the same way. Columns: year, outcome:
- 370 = 1.383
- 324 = 0.7777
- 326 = 0.6004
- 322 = 0.9644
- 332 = 0.8653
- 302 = 1.316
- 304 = 1.258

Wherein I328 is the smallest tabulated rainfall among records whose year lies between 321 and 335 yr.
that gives 0.6004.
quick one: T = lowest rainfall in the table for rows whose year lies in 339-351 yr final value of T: 1.149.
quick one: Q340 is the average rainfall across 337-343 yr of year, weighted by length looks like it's 1.26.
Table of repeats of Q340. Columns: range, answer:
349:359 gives 0.865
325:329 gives 0.601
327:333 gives 0.724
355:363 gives 0.854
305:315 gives 1.24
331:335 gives 0.95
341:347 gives 1.28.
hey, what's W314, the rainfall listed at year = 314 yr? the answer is 1.204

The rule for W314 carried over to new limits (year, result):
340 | 1.279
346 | 1.285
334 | 1.035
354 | 0.7688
